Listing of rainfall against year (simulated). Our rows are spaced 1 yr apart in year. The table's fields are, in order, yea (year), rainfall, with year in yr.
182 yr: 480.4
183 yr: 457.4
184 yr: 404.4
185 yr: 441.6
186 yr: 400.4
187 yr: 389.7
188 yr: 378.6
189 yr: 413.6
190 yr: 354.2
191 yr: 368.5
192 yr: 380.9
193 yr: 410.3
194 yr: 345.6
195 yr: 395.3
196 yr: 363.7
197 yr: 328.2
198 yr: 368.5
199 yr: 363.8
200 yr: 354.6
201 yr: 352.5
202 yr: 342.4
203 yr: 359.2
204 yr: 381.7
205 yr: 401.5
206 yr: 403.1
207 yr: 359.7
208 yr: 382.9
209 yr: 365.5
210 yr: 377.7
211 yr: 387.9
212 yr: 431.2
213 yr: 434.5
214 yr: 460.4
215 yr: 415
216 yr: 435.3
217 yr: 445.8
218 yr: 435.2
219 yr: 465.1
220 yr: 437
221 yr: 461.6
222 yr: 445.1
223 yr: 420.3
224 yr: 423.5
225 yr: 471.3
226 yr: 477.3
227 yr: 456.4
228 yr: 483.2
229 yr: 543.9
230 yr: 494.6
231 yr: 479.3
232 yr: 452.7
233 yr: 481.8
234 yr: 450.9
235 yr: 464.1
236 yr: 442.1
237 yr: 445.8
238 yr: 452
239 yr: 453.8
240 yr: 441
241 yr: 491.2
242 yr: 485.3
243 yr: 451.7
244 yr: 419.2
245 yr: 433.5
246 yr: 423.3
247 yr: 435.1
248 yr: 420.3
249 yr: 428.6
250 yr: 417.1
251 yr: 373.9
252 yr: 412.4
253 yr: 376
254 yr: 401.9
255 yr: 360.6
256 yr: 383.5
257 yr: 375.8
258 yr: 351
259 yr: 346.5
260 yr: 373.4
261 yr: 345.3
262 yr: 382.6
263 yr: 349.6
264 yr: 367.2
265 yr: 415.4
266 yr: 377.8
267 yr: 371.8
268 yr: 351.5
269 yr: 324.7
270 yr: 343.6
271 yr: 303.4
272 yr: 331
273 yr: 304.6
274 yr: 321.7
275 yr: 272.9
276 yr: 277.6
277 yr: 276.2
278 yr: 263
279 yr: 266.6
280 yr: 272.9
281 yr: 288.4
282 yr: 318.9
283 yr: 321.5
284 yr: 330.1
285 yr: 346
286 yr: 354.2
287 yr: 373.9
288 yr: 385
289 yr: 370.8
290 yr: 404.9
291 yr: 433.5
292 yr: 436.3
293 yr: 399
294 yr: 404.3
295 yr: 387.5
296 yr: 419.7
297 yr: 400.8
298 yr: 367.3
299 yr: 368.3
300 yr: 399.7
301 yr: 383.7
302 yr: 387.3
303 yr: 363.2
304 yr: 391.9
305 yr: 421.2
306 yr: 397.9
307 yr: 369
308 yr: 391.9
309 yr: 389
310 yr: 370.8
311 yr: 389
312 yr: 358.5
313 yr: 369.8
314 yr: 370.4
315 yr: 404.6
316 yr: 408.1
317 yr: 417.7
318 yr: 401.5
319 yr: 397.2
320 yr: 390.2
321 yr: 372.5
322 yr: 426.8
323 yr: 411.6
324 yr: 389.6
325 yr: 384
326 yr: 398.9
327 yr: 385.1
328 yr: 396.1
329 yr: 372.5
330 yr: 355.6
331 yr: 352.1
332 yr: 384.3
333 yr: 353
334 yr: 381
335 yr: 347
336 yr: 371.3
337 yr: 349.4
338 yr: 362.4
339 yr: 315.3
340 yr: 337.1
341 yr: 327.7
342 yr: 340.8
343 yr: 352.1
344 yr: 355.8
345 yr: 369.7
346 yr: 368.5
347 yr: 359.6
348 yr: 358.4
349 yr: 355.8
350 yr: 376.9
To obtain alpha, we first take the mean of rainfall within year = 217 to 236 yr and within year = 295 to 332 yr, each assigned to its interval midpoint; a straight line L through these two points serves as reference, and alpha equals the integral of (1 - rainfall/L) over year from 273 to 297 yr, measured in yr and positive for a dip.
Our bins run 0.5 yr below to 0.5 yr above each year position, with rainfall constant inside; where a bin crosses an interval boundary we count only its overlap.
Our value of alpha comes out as 3.88 yr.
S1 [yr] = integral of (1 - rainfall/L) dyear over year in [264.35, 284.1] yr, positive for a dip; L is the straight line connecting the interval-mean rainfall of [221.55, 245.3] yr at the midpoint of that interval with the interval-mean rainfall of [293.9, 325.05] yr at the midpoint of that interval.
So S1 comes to 5.0 yr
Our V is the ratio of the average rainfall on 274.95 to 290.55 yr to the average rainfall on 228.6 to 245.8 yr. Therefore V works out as 0.70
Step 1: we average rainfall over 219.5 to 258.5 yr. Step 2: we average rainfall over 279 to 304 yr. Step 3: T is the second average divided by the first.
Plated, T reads 0.84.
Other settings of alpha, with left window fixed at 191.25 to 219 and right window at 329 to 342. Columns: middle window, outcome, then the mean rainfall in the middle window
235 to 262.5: -2.6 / 413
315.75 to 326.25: -1.2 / 400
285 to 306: -1.6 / 392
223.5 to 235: -2.7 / 474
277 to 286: 1.6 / 303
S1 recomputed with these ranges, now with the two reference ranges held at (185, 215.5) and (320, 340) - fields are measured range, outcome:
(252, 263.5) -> 0.3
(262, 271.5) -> 0.5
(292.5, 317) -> -0.9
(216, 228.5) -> -2.3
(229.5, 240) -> -2.2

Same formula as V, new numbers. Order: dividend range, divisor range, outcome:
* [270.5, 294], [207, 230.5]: 0.76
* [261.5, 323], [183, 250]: 0.87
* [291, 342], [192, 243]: 0.90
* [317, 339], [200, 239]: 0.88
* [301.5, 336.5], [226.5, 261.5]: 0.90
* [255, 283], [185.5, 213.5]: 0.88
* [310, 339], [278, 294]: 1.08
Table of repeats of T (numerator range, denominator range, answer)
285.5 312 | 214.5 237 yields 0.85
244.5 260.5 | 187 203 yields 1.07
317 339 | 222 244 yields 0.82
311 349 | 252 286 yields 1.10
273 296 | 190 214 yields 0.91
